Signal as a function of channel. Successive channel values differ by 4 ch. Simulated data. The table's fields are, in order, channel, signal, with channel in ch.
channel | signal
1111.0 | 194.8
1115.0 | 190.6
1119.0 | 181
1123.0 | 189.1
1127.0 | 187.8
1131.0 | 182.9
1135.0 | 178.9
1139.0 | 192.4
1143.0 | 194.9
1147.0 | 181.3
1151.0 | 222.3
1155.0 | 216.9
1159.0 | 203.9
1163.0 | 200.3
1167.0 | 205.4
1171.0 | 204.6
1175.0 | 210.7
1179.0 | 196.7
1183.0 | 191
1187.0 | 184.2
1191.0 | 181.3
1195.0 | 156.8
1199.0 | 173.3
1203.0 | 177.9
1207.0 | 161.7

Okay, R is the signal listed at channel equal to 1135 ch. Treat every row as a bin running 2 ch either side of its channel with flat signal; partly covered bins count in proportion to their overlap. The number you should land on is 178.9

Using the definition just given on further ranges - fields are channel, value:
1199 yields 173.3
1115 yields 190.6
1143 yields 194.9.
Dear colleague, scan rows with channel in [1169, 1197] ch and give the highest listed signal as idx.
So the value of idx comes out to 210.7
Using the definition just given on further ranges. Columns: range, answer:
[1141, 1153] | 222.3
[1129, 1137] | 182.9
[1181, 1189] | 191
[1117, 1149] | 194.9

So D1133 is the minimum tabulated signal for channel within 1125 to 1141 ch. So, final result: 178.9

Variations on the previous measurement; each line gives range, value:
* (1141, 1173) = 181.3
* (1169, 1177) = 204.6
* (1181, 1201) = 156.8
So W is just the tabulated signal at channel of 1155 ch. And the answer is 216.9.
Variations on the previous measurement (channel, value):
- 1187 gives 184.2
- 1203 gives 177.9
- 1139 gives 192.4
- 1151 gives 222.3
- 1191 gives 181.3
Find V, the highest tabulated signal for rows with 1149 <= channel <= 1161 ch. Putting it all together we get 222.3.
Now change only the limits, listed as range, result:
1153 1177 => 216.9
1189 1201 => 181.3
